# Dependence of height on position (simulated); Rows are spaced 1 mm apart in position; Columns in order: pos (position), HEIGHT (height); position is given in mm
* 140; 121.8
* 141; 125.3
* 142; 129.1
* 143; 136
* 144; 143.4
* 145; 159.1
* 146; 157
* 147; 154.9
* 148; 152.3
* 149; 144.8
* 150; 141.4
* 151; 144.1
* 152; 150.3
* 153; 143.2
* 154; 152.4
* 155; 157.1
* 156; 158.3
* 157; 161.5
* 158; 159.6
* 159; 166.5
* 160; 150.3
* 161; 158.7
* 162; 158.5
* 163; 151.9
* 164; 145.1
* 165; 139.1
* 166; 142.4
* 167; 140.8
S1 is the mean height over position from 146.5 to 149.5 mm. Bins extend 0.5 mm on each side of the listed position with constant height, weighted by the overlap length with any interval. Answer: 151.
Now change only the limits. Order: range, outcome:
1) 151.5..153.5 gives 147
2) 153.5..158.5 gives 158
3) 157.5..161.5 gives 159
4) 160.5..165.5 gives 151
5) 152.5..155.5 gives 151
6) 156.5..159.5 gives 163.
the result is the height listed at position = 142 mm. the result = 129.1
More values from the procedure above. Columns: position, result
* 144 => 143.4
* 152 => 150.3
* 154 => 152.4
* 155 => 157.1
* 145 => 159.1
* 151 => 144.1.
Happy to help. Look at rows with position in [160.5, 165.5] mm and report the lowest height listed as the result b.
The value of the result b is 139.1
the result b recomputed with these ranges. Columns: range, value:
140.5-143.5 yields 125.3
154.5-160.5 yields 150.3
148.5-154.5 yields 141.4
